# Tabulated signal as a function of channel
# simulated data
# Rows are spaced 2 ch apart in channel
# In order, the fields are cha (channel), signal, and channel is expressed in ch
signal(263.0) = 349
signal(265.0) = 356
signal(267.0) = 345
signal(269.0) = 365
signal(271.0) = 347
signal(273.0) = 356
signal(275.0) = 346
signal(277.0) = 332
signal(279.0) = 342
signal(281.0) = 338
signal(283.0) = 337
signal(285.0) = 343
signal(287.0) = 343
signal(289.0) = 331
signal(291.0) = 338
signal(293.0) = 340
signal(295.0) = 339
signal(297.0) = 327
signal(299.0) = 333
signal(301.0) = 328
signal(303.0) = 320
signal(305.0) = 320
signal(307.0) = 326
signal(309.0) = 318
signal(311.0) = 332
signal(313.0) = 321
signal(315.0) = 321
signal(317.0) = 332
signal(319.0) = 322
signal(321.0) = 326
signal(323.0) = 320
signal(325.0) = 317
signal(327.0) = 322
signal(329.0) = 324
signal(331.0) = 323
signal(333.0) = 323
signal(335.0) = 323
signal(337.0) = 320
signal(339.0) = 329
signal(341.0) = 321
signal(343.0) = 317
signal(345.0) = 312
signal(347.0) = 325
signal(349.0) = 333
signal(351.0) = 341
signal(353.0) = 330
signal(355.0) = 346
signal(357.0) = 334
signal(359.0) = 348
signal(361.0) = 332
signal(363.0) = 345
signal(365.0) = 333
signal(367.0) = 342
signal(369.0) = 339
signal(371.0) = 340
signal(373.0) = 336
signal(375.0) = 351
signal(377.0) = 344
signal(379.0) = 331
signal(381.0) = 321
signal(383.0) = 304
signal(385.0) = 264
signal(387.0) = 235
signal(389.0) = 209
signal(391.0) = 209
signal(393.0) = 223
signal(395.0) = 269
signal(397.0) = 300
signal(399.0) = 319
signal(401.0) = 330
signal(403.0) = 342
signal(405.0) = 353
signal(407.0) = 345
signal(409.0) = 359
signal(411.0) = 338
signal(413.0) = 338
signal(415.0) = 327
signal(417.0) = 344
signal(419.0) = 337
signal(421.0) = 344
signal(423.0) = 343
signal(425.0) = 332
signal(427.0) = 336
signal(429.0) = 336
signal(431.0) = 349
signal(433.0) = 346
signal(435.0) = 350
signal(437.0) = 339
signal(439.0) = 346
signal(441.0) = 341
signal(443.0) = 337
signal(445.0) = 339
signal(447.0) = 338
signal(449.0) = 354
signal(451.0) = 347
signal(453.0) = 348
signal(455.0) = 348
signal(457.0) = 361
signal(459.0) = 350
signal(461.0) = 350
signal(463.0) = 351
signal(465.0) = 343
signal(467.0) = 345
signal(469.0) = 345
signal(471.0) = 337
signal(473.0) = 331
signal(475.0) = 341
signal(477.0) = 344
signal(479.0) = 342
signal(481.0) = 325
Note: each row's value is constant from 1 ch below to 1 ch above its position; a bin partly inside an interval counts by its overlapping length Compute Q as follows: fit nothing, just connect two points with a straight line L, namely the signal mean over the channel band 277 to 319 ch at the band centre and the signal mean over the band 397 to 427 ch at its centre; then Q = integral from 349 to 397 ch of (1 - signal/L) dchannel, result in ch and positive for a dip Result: 3.6 ch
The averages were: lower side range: 331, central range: 310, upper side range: 338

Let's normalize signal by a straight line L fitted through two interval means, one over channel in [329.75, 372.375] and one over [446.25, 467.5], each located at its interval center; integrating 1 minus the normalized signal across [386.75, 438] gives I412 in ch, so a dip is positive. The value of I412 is 3.5 ch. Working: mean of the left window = 331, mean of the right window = 349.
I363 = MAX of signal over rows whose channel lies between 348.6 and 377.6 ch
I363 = 351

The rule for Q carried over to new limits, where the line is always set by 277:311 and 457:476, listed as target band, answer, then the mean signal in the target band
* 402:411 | -0.2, 348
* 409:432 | 0.1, 339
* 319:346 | 1.1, 321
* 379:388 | 1.4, 287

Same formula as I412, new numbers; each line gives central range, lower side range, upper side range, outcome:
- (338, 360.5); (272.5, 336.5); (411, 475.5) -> 0.23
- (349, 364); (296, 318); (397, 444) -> -0.34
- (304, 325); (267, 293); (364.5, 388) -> 0.71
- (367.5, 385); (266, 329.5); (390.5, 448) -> 0.04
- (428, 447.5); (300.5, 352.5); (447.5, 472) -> 0.10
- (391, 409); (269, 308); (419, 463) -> 1.85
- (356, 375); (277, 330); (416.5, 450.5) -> -0.23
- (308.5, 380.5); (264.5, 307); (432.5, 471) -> 2.43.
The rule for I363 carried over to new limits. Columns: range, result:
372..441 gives 359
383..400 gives 319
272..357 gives 356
